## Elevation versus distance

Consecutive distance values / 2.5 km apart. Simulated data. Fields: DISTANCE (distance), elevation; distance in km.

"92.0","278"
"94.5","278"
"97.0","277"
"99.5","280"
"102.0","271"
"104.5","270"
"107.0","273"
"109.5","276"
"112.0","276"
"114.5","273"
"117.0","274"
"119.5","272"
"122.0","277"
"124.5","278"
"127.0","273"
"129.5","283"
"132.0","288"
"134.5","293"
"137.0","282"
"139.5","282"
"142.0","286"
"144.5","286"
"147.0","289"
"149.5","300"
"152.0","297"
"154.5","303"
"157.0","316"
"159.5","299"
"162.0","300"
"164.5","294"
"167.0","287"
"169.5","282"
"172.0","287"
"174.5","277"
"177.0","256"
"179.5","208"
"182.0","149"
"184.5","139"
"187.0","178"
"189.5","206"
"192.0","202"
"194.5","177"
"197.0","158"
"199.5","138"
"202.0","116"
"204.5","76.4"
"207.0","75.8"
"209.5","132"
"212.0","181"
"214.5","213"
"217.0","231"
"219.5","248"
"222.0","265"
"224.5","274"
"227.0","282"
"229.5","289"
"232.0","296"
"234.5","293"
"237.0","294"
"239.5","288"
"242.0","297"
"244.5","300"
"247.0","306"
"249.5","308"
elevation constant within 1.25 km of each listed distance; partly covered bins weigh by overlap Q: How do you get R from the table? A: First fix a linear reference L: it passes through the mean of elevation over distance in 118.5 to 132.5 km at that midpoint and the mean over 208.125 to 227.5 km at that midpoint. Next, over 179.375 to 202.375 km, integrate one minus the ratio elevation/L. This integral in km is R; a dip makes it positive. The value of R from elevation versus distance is 7.0 km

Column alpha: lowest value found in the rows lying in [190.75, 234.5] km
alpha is 75.8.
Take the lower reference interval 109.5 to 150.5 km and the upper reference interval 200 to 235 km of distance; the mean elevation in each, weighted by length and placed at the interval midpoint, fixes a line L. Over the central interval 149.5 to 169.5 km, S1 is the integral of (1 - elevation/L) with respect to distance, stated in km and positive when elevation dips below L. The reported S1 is -3.2 km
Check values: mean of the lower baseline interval 282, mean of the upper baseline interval 209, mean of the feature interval 298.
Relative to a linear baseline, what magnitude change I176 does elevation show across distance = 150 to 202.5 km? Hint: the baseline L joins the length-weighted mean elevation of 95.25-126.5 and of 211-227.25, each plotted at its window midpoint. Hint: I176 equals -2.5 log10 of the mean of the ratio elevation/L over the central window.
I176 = 0.09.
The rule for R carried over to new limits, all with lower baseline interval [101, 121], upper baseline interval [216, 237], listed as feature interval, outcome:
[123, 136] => -0.5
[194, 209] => 8.4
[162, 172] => -0.6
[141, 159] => -1.5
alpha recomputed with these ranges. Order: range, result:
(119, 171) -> 272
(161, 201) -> 138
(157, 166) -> 294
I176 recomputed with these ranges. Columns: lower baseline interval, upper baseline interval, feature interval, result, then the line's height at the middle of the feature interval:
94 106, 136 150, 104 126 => 0.02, 279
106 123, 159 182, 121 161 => -0.07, 272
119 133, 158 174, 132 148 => -0.01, 283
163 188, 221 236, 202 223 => 0.49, 270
